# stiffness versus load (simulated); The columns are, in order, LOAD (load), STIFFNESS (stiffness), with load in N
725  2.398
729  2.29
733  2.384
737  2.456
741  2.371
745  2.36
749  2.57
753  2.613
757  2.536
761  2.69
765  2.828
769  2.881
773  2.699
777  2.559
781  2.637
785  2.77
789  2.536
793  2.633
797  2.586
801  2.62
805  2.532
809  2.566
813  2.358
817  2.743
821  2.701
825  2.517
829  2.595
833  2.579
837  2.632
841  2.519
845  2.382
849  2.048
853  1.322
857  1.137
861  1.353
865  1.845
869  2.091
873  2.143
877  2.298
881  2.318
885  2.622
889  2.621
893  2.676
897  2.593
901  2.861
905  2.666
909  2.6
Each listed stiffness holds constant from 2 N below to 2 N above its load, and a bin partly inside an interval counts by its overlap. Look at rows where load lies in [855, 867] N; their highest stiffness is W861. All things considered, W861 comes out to 1.845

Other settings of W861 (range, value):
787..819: 2.743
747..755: 2.613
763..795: 2.881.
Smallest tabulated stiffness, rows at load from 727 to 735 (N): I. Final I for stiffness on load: 2.29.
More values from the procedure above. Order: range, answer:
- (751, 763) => 2.536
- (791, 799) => 2.586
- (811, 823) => 2.358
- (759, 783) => 2.559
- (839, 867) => 1.137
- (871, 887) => 2.143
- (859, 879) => 1.353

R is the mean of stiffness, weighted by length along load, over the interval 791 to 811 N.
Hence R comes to 2.59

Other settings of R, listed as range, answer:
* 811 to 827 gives 2.58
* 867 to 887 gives 2.29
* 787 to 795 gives 2.58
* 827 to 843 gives 2.58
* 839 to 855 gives 2.07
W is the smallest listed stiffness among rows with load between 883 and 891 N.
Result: 2.621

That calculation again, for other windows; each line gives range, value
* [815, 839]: 2.517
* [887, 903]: 2.593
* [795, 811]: 2.532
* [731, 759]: 2.36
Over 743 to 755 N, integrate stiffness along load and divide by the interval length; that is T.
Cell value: 2.51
